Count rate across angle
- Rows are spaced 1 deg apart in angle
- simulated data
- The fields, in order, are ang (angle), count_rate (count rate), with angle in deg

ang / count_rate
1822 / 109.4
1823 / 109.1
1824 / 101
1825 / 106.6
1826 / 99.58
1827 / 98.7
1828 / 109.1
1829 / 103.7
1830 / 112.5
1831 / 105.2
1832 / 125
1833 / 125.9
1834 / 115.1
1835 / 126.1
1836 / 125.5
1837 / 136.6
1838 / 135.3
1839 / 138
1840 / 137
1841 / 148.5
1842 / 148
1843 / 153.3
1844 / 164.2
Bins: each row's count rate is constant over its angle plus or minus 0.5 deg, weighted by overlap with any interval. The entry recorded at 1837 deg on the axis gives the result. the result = 136.6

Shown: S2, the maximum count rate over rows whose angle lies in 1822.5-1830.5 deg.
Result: 112.5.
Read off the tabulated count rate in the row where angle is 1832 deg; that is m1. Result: 125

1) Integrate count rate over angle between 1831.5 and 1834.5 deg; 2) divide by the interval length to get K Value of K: 122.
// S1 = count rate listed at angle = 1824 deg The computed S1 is 101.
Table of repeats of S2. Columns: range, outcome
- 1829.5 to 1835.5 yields 126.1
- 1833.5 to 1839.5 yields 138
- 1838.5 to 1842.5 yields 148.5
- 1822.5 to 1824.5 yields 109.1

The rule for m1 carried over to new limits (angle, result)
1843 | 153.3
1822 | 109.4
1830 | 112.5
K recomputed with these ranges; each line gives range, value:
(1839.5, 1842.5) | 144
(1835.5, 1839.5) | 134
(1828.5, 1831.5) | 107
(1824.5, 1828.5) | 103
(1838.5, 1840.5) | 138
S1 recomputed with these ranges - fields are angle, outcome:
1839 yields 138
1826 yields 99.58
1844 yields 164.2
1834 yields 115.1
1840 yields 137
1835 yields 126.1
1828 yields 109.1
